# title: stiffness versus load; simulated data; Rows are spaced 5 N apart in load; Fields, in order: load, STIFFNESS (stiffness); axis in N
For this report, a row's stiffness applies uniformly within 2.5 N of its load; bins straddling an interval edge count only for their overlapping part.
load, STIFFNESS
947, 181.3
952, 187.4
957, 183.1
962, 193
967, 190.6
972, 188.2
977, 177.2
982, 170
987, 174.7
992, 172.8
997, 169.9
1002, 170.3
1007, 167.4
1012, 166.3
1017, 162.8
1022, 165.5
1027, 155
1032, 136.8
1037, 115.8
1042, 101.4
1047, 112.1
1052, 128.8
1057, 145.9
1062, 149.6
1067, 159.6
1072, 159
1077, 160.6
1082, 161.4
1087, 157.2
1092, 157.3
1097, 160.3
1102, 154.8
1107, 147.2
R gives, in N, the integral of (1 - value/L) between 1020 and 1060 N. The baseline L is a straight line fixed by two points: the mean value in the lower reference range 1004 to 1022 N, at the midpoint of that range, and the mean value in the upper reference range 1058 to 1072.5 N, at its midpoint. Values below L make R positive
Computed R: 6.9 N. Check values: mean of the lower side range 166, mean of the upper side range 155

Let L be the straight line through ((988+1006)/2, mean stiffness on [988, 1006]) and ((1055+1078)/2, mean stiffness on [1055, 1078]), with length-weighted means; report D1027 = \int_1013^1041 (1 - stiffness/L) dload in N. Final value 3.15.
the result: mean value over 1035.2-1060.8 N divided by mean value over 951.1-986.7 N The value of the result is 0.7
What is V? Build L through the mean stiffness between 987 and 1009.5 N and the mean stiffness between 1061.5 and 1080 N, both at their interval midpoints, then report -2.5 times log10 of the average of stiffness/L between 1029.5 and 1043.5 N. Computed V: 0.35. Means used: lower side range 171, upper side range 158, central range 119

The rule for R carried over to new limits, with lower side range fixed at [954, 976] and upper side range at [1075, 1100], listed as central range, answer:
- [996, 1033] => 2.93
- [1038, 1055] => 5.40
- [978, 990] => 0.69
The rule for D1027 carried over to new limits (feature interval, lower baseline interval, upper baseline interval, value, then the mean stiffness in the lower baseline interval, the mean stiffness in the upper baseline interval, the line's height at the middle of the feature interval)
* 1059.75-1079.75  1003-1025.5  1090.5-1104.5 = 0.34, 165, 157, 160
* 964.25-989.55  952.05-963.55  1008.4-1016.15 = -0.04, 188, 166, 180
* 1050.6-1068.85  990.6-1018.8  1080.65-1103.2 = 1.73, 168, 158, 162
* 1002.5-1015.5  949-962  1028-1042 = -1.97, 187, 125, 145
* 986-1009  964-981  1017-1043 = -0.86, 184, 140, 165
